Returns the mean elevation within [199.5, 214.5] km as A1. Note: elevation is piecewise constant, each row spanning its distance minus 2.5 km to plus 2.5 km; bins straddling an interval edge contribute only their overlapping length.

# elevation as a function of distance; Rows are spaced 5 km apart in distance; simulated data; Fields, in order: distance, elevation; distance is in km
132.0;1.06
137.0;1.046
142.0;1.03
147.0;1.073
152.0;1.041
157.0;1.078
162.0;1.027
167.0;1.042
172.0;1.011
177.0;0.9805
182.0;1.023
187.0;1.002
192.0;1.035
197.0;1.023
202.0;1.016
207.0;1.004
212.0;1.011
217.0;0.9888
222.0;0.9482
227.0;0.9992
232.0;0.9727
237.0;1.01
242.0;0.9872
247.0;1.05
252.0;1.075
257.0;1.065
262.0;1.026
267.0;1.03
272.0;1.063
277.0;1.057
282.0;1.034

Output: 1.01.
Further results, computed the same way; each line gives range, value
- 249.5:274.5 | 1.05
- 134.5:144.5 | 1.04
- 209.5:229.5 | 0.987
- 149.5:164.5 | 1.05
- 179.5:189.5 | 1.01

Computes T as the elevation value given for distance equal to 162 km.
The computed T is 1.027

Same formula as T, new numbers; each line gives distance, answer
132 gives 1.06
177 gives 0.9805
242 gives 0.9872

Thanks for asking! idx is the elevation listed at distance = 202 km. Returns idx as 1.016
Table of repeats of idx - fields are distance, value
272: 1.063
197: 1.023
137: 1.046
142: 1.03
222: 0.9482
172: 1.011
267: 1.03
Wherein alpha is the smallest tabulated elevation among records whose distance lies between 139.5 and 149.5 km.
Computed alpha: 1.03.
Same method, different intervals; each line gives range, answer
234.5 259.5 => 0.9872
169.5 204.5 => 0.9805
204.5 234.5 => 0.9482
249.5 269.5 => 1.026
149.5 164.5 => 1.027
